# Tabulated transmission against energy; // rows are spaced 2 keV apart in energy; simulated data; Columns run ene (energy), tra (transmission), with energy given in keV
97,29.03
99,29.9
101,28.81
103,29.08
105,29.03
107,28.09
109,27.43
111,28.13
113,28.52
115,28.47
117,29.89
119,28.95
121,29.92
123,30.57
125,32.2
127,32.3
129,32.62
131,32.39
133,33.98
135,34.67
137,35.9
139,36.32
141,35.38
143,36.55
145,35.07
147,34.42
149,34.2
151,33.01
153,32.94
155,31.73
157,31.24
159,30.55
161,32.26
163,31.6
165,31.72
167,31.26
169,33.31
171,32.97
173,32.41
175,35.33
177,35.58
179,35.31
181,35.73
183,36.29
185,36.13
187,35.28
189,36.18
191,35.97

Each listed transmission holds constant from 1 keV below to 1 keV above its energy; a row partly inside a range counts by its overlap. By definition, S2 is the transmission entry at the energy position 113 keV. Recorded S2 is 28.52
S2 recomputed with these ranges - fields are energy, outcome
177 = 35.58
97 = 29.03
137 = 35.9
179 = 35.31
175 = 35.33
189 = 36.18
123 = 30.57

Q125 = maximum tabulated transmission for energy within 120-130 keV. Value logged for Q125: 32.62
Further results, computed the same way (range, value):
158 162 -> 32.26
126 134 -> 33.98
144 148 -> 35.07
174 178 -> 35.58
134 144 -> 36.55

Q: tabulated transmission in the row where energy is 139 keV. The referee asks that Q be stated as 36.32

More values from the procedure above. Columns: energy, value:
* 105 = 29.03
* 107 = 28.09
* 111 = 28.13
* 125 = 32.2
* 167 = 31.26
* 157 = 31.24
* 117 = 29.89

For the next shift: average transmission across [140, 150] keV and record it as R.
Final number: 35.1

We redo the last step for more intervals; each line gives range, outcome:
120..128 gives 31.2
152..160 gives 31.6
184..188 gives 35.7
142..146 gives 35.8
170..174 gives 32.7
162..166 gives 31.7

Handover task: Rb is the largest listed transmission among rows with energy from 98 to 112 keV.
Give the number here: 29.9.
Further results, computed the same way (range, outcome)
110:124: 30.57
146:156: 34.42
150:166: 33.01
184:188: 36.13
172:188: 36.29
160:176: 35.33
